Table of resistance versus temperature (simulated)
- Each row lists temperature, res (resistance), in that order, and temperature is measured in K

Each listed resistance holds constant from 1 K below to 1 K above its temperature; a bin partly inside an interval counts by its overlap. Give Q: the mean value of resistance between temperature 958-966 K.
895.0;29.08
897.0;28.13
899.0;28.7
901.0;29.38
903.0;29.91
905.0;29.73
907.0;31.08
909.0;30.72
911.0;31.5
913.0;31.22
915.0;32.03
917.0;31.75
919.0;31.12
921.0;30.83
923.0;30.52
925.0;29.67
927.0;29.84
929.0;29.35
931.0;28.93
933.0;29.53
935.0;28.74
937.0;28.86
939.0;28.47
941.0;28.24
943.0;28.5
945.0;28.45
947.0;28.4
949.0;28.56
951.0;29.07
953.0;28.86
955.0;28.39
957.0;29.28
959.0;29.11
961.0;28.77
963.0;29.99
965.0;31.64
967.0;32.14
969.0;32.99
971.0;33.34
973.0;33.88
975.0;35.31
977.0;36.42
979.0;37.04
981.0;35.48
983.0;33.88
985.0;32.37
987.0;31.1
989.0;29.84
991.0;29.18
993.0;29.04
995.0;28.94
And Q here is 29.9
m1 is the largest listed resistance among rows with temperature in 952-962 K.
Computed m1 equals 29.28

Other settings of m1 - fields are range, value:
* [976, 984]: 37.04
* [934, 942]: 28.86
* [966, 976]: 35.31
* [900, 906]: 29.91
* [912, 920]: 32.03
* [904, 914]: 31.5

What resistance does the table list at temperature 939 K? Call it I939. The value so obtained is 28.47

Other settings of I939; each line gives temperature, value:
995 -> 28.94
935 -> 28.74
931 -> 28.93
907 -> 31.08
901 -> 29.38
